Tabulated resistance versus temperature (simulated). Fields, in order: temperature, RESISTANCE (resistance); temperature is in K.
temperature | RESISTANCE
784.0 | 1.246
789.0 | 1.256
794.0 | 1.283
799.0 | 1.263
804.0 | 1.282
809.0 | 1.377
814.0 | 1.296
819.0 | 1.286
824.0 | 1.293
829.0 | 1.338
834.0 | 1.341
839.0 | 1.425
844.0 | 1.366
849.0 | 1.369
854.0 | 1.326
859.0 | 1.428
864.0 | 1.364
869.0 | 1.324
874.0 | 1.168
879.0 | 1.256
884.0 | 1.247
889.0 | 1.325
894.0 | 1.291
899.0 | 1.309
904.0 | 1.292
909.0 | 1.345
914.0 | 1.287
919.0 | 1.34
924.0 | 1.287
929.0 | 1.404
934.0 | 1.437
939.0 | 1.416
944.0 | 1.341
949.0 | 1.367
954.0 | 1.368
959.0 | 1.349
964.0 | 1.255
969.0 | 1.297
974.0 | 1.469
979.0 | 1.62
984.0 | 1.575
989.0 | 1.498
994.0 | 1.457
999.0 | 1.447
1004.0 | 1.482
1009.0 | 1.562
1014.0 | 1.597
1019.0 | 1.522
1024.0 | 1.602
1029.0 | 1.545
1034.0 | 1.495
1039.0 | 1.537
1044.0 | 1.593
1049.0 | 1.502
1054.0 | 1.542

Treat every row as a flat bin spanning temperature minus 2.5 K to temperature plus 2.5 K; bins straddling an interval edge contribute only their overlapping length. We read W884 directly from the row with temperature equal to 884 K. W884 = 1.247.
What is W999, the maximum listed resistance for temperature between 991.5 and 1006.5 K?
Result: 1.482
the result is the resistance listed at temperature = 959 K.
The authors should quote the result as 1.349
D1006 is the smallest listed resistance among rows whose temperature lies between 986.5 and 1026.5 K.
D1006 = 1.447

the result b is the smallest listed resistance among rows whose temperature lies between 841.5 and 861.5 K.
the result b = 1.326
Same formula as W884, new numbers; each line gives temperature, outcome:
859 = 1.428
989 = 1.498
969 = 1.297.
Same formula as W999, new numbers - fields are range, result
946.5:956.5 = 1.368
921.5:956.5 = 1.437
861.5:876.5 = 1.364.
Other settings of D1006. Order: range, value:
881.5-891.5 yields 1.247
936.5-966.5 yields 1.255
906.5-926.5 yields 1.287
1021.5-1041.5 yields 1.495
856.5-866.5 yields 1.364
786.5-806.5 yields 1.256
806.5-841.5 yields 1.286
